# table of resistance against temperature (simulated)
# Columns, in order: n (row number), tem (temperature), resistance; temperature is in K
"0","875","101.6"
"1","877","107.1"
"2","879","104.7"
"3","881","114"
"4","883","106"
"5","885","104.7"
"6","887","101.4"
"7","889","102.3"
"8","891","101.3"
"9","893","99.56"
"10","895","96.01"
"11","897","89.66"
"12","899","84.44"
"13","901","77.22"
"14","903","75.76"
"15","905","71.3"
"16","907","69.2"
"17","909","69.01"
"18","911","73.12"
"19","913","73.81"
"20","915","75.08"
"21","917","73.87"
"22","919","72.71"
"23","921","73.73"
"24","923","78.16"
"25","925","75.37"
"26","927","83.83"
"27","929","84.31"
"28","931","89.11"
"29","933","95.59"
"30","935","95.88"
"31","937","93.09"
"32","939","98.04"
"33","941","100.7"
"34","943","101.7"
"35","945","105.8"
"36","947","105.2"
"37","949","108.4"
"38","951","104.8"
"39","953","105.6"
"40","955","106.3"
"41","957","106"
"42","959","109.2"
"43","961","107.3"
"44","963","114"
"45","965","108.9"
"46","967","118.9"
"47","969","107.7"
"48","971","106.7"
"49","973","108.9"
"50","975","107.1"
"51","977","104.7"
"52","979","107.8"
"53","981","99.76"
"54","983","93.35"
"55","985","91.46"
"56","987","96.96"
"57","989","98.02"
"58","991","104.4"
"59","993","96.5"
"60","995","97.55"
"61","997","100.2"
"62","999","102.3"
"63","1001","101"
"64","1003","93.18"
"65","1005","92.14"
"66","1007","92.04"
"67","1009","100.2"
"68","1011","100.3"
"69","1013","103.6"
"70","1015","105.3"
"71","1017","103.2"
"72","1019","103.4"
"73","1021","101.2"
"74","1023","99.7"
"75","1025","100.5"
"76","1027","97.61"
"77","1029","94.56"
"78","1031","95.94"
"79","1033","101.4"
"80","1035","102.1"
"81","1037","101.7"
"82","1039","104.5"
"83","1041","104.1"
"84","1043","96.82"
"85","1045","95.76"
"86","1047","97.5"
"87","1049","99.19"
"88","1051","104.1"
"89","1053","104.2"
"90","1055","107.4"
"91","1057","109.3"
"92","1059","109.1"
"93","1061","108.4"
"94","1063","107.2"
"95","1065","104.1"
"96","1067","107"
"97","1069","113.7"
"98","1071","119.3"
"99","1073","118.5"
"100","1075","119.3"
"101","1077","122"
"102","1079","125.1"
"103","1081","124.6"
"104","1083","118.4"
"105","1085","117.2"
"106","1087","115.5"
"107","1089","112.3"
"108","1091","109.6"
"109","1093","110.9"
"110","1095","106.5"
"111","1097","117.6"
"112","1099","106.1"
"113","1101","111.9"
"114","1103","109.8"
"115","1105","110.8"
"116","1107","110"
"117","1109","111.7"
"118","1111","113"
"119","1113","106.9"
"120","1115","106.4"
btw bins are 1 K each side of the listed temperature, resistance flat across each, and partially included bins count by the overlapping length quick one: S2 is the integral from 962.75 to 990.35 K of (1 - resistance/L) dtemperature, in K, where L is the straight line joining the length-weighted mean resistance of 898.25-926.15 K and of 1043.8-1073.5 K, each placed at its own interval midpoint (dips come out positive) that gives -4.94 K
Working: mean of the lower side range 74.4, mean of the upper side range 107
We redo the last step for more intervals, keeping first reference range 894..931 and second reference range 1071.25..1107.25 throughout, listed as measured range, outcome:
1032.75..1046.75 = 0.5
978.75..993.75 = -0.8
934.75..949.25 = -2.9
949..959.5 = -2.4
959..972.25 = -3.2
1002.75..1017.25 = -0.1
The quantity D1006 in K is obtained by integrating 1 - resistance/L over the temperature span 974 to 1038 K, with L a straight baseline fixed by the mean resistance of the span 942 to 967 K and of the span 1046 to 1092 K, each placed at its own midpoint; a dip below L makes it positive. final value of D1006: 5.70 K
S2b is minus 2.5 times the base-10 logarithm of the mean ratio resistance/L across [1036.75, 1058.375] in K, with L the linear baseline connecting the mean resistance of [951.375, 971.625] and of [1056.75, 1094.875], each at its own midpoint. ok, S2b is 0.11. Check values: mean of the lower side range 109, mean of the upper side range 114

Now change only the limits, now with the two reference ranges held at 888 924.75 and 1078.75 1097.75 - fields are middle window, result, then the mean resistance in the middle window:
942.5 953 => -0.188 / 105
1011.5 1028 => 0.006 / 102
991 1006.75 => 0.007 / 97.7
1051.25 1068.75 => 0.028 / 107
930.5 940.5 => -0.103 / 94.9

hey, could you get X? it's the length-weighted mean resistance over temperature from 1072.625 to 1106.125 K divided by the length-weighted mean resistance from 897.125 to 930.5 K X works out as 1.5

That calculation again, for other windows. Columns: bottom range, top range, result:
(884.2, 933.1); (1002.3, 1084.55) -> 1.26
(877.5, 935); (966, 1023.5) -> 1.17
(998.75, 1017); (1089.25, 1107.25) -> 1.12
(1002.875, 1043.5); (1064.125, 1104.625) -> 1.15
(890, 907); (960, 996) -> 1.21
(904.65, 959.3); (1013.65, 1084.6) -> 1.19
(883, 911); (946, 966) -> 1.22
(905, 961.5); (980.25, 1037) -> 1.10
